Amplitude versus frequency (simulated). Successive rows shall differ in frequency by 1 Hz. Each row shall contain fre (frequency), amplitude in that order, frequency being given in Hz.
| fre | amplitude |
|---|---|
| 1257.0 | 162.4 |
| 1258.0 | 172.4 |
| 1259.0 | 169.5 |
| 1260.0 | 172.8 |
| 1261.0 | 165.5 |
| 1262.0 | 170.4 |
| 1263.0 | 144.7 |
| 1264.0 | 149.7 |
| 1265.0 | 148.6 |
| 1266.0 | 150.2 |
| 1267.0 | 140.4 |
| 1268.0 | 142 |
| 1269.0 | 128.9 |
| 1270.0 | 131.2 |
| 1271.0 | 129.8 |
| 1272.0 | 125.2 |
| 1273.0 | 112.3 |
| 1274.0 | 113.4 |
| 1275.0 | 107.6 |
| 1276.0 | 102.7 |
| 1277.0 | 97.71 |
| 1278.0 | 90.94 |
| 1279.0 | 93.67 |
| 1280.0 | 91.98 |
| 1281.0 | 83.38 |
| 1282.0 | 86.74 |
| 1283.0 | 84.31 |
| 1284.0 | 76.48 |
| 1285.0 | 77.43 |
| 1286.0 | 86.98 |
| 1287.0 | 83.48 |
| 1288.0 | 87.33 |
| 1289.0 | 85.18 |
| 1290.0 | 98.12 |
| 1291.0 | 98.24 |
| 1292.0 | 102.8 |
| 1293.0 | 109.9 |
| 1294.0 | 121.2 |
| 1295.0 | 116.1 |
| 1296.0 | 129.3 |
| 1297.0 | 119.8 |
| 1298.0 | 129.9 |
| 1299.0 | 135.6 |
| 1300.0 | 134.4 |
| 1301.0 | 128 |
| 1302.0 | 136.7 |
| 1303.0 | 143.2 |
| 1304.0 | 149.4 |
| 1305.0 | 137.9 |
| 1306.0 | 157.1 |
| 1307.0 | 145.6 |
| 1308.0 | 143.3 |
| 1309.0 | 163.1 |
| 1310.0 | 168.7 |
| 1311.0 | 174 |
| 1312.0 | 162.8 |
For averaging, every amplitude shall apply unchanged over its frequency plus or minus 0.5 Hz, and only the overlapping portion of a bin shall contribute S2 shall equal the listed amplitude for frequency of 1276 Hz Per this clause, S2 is 102.7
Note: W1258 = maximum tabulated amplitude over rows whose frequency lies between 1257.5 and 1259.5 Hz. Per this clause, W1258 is 172.4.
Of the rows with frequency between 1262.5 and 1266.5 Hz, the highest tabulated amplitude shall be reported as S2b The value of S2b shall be 150.2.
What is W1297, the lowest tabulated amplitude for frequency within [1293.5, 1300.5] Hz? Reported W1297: 116.1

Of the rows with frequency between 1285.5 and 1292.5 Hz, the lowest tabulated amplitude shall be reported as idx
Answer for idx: 83.48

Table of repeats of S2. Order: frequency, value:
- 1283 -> 84.31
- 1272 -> 125.2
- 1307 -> 145.6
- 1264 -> 149.7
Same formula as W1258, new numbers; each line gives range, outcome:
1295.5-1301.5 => 135.6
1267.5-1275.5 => 142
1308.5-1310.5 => 168.7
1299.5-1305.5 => 149.4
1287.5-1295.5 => 121.2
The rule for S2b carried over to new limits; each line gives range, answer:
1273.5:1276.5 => 113.4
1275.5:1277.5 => 102.7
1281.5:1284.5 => 86.74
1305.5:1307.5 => 157.1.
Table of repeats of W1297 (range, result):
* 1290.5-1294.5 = 98.24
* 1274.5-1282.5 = 83.38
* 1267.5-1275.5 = 107.6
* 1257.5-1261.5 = 165.5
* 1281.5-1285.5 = 76.48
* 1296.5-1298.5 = 119.8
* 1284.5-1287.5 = 77.43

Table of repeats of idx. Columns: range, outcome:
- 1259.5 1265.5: 144.7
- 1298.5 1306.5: 128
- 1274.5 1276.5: 102.7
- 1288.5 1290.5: 85.18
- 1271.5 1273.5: 112.3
